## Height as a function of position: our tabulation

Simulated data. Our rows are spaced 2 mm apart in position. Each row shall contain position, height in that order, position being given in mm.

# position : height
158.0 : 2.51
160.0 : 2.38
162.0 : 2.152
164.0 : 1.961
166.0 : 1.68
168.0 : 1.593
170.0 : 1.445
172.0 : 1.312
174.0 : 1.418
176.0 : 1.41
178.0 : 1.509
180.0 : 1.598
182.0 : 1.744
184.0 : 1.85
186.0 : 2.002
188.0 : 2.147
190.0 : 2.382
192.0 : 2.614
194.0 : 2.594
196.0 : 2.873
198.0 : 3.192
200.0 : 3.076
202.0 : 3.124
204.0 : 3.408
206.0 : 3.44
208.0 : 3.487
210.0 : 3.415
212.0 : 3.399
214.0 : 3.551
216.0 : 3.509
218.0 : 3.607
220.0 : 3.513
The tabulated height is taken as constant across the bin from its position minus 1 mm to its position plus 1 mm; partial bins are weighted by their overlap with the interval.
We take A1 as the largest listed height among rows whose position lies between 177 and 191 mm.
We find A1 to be 2.382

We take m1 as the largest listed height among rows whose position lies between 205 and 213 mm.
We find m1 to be 3.487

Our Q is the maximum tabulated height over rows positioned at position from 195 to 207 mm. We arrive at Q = 3.44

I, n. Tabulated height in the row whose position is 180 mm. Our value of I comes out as 1.598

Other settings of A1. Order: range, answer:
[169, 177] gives 1.445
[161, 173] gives 2.152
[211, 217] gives 3.551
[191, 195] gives 2.614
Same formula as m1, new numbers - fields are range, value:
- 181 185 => 1.85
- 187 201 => 3.192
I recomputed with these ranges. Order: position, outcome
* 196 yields 2.873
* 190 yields 2.382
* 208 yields 3.487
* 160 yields 2.38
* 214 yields 3.551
